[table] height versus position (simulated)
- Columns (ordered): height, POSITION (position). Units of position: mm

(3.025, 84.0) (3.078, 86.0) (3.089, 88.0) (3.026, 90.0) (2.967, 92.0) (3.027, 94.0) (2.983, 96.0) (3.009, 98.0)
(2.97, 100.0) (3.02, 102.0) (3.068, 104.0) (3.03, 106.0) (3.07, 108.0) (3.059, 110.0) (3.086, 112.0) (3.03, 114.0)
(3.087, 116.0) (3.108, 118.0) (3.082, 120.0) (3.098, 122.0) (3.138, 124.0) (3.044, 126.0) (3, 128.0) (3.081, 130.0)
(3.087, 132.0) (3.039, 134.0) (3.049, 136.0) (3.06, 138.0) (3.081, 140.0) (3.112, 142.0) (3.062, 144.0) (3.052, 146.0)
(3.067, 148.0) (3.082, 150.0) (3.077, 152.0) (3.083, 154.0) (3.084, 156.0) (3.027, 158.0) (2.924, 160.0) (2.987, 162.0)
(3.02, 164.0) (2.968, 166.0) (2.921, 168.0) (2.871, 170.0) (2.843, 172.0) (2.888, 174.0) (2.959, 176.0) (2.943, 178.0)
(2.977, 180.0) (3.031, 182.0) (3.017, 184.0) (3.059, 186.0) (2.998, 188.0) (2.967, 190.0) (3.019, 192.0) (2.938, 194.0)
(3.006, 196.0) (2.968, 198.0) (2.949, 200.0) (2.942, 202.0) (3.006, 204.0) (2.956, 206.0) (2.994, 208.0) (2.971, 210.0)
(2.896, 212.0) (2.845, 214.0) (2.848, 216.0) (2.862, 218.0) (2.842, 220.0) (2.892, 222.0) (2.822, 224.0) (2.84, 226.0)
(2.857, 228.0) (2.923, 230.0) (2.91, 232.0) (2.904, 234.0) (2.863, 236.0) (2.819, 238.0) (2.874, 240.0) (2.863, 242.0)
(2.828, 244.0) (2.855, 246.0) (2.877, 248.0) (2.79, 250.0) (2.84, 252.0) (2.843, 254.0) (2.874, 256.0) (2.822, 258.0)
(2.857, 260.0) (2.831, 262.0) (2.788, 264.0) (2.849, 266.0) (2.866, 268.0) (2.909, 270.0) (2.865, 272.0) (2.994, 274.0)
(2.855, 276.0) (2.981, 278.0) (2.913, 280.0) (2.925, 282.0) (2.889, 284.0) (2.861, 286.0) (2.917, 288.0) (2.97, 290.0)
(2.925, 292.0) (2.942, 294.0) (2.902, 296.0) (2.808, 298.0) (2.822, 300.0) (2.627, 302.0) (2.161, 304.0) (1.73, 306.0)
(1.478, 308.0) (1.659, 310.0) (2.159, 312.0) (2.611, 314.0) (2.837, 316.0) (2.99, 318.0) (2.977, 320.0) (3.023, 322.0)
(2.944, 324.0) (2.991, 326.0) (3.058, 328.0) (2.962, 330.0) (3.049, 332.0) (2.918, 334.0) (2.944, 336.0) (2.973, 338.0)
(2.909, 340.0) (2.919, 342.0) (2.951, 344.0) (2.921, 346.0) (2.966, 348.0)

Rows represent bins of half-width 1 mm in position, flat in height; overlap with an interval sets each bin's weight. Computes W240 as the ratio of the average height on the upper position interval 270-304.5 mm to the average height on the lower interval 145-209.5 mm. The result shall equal 0.96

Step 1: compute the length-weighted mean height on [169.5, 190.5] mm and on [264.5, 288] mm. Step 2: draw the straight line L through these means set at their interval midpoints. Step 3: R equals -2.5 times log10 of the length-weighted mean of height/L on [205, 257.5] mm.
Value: 0.02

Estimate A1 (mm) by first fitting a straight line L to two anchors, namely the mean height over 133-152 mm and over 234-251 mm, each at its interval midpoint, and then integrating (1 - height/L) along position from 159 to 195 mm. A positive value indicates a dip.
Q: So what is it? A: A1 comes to 0.4 mm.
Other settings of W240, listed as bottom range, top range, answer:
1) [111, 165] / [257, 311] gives 0.89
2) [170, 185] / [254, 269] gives 0.96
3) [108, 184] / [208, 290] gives 0.95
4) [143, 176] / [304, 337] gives 0.88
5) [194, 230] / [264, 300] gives 1.00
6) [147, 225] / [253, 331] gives 0.93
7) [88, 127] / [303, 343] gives 0.87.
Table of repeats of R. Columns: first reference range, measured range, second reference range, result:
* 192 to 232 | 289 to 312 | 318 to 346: 0.206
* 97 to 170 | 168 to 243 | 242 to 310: -0.009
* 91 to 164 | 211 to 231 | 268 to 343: 0.015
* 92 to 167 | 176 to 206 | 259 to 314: -0.029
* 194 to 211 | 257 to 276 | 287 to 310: -0.073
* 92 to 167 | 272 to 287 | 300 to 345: -0.058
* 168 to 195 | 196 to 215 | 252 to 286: -0.005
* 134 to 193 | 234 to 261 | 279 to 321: -0.030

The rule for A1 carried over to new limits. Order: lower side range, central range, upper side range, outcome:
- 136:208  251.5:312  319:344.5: 5.4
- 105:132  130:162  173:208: -0.2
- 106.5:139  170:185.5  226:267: 0.1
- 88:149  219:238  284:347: 0.1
